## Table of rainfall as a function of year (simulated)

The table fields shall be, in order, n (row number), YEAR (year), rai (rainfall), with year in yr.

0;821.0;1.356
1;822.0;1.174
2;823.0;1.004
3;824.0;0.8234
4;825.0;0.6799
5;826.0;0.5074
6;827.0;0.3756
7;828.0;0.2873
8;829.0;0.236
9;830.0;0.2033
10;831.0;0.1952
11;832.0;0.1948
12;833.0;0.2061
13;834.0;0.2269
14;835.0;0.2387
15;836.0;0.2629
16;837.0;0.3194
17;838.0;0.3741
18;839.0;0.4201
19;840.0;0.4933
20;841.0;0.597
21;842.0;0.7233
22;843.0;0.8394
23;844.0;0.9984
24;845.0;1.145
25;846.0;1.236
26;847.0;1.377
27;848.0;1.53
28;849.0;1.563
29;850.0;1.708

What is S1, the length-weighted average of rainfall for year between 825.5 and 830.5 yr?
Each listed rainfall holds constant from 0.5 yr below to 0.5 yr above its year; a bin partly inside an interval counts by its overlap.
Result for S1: 0.322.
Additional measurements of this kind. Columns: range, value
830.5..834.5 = 0.206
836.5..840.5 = 0.402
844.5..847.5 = 1.25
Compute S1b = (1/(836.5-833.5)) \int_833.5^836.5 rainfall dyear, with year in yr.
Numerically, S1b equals 0.243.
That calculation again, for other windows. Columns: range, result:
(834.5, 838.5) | 0.299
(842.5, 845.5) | 0.994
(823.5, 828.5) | 0.535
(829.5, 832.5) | 0.198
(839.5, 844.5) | 0.73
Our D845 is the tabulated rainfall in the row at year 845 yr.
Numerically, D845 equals 1.145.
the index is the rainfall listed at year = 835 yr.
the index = 0.2387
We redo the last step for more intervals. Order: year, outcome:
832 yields 0.1948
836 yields 0.2629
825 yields 0.6799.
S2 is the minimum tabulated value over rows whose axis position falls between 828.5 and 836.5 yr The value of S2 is 0.1948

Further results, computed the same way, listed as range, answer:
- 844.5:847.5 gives 1.145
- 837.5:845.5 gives 0.3741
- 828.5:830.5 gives 0.2033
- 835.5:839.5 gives 0.2629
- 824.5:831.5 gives 0.1952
